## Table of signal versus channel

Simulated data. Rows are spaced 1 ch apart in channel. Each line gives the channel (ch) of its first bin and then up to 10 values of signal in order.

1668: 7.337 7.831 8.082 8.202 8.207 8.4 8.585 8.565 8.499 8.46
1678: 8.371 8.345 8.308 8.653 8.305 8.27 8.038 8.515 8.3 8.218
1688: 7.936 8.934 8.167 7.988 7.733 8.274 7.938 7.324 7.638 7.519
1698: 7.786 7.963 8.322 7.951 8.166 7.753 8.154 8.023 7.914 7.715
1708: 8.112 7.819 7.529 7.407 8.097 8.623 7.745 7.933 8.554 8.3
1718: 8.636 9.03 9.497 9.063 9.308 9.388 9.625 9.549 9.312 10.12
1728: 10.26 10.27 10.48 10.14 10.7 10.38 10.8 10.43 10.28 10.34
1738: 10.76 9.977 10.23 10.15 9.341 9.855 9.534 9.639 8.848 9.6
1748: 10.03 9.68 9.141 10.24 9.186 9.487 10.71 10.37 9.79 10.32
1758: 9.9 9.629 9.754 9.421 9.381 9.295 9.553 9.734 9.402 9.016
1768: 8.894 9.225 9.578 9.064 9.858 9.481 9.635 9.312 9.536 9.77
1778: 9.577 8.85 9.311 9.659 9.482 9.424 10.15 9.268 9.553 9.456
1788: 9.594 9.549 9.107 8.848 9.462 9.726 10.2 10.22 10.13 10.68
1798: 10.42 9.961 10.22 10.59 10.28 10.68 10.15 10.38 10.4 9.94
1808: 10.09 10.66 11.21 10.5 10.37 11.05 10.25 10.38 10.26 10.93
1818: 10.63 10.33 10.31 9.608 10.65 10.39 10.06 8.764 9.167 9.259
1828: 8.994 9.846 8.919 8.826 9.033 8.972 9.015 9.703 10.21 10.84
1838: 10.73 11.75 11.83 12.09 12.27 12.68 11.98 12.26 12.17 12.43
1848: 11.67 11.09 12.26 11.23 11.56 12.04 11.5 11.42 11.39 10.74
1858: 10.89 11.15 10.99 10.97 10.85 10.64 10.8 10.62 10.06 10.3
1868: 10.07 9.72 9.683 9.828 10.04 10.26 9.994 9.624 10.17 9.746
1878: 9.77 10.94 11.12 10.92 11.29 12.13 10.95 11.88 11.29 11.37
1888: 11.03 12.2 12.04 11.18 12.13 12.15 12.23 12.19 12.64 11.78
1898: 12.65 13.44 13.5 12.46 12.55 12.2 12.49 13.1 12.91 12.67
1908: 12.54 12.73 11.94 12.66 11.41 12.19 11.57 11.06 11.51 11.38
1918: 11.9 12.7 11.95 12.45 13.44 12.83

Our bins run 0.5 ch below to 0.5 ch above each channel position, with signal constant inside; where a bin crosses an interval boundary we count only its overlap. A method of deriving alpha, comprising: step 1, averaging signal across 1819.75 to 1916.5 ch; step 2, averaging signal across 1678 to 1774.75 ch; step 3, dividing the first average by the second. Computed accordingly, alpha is 1.23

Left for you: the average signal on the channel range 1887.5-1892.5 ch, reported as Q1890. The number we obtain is 11.7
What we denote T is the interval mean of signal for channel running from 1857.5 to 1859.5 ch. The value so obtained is 11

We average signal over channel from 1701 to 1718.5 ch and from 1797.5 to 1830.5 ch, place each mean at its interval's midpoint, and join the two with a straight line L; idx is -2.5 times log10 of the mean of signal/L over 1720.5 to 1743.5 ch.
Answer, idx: -0.18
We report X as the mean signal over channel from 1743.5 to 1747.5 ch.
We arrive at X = 9.41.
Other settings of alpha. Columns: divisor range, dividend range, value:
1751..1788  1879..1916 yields 1.26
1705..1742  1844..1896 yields 1.20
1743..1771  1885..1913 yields 1.28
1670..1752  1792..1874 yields 1.19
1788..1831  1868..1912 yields 1.15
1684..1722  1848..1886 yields 1.33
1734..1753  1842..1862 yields 1.18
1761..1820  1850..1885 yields 1.09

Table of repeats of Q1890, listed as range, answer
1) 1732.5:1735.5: 10.5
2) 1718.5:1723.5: 9.26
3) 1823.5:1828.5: 9.25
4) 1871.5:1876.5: 10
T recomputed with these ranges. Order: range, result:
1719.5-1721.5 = 9.28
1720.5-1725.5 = 9.39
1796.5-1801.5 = 10.4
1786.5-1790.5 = 9.43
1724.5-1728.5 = 9.81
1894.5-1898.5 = 12.3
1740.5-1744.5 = 9.72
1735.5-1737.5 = 10.3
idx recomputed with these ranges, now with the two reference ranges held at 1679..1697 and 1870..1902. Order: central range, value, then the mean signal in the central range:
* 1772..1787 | 0.014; 9.51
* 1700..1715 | 0.068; 7.94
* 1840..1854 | -0.117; 12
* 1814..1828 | 0.030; 10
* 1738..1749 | -0.083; 9.77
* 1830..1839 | 0.085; 9.74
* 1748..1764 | -0.058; 9.76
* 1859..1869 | 0.044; 10.6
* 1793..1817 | -0.036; 10.4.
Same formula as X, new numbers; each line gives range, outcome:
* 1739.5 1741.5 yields 10.2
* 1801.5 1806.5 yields 10.4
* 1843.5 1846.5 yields 12.1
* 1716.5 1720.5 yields 8.87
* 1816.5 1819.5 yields 10.6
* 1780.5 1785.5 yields 9.6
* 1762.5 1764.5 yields 9.42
